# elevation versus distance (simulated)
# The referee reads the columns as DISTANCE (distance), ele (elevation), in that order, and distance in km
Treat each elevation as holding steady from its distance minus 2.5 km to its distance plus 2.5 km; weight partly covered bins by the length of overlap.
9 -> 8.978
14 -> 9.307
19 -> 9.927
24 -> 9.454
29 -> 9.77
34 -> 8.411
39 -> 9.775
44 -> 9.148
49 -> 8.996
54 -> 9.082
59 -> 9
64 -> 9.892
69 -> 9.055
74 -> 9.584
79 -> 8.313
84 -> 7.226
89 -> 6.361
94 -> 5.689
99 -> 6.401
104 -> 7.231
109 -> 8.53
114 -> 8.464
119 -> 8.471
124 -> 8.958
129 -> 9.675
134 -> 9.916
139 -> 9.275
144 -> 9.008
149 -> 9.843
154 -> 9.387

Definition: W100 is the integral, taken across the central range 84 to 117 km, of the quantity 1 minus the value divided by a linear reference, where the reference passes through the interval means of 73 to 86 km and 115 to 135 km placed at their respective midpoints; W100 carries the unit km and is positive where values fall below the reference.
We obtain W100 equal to 5.9 km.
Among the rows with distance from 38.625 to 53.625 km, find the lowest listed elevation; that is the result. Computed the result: 8.996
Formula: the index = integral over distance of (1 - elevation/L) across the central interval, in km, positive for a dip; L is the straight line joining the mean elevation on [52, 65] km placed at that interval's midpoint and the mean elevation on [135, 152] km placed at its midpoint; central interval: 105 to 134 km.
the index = 1.70 km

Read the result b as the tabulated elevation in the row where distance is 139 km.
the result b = 9.275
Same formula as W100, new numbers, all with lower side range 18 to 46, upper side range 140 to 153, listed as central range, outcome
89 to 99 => 3.6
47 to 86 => 2.0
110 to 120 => 1.0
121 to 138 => -0.1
